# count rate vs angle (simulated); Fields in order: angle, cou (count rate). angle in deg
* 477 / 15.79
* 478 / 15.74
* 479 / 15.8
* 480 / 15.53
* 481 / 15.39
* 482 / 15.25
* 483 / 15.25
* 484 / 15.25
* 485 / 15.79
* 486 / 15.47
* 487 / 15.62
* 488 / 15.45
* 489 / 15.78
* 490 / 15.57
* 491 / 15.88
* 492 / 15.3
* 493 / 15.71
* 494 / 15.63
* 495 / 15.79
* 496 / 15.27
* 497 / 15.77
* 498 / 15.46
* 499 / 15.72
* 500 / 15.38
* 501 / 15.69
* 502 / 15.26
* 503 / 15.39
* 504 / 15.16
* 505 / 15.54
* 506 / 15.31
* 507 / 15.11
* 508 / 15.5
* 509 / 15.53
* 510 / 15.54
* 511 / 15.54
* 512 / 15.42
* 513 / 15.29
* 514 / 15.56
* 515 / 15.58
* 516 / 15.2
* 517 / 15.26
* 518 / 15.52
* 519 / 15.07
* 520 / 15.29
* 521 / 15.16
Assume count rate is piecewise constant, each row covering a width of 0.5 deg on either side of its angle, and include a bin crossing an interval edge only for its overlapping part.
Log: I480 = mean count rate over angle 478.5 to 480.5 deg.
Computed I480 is 15.7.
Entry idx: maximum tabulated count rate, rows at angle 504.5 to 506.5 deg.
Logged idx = 15.54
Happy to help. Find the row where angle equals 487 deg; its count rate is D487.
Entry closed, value 15.62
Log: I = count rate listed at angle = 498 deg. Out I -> 15.46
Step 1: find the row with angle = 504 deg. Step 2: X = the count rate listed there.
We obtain 15.16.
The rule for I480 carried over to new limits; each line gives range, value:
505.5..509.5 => 15.4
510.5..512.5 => 15.5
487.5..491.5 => 15.7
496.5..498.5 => 15.6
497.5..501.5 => 15.6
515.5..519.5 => 15.3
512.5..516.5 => 15.4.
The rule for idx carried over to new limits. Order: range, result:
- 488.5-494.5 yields 15.88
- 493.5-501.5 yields 15.79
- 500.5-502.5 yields 15.69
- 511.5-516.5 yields 15.58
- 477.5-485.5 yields 15.8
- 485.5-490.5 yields 15.78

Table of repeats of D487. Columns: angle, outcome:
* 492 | 15.3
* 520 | 15.29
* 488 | 15.45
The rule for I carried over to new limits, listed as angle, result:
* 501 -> 15.69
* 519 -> 15.07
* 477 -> 15.79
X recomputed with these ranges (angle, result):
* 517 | 15.26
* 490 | 15.57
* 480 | 15.53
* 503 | 15.39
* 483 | 15.25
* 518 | 15.52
